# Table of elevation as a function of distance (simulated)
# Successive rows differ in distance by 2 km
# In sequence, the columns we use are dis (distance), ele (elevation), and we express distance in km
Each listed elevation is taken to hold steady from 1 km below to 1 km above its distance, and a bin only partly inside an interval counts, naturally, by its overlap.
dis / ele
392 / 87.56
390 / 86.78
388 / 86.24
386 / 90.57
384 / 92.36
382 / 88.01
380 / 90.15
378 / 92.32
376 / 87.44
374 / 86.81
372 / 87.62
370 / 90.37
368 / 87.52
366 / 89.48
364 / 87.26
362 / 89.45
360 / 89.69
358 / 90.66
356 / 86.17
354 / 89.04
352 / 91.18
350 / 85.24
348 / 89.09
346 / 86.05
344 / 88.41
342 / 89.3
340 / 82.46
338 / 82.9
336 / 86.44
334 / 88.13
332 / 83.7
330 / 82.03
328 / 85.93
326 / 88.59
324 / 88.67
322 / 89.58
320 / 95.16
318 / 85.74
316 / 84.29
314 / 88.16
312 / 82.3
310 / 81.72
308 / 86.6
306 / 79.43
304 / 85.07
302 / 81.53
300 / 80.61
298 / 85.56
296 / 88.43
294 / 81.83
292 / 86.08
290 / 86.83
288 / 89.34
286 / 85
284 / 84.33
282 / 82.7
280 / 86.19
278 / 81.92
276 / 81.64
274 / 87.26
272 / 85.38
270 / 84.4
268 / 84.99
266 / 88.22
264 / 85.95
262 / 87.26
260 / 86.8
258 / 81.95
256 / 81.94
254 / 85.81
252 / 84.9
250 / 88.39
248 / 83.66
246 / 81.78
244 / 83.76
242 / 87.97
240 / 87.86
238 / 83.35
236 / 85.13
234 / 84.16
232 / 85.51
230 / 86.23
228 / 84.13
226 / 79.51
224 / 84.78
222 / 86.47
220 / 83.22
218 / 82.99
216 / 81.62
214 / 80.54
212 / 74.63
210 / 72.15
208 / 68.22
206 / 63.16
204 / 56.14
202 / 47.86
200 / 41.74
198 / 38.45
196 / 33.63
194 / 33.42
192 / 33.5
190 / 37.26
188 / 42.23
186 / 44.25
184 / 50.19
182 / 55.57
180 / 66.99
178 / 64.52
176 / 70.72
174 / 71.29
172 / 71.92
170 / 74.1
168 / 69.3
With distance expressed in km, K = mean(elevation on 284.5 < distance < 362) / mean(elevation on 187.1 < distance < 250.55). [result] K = 1.2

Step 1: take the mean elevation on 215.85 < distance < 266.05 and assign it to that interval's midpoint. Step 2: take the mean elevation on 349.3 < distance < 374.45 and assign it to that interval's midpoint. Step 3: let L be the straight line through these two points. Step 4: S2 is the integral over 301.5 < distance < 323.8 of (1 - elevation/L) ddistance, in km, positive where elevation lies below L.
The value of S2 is 0.36 km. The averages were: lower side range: 84.7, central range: 85.6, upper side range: 88.6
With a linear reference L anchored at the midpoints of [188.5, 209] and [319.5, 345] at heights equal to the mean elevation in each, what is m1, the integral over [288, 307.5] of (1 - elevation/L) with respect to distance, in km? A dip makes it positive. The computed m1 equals -2.1 km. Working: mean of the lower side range 45.3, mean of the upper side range 86.9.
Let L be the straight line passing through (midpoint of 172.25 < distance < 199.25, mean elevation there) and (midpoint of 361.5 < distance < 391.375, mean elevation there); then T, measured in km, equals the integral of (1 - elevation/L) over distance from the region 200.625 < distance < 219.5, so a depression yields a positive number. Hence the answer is -5.0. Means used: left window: 49.9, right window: 88.8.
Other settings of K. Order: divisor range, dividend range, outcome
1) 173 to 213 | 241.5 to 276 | 1.60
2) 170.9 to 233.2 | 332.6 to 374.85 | 1.38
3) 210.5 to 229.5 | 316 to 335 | 1.07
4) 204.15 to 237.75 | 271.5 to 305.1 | 1.06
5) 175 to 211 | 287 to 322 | 1.67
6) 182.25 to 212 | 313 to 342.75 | 1.79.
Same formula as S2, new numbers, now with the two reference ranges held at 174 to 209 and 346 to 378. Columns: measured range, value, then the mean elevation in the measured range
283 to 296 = -2.42 km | 85.8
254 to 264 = -2.93 km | 84.8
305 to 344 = -2.84 km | 85.9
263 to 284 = -4.92 km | 84.8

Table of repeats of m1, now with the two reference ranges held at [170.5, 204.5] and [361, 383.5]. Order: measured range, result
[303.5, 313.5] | -1.0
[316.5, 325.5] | -1.3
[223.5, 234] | -4.4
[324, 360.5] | -1.9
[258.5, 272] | -3.9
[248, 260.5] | -3.9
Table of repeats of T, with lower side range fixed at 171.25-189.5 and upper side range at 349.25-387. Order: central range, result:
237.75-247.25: -2.2 km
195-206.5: 3.0 km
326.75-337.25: -0.3 km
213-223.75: -3.0 km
